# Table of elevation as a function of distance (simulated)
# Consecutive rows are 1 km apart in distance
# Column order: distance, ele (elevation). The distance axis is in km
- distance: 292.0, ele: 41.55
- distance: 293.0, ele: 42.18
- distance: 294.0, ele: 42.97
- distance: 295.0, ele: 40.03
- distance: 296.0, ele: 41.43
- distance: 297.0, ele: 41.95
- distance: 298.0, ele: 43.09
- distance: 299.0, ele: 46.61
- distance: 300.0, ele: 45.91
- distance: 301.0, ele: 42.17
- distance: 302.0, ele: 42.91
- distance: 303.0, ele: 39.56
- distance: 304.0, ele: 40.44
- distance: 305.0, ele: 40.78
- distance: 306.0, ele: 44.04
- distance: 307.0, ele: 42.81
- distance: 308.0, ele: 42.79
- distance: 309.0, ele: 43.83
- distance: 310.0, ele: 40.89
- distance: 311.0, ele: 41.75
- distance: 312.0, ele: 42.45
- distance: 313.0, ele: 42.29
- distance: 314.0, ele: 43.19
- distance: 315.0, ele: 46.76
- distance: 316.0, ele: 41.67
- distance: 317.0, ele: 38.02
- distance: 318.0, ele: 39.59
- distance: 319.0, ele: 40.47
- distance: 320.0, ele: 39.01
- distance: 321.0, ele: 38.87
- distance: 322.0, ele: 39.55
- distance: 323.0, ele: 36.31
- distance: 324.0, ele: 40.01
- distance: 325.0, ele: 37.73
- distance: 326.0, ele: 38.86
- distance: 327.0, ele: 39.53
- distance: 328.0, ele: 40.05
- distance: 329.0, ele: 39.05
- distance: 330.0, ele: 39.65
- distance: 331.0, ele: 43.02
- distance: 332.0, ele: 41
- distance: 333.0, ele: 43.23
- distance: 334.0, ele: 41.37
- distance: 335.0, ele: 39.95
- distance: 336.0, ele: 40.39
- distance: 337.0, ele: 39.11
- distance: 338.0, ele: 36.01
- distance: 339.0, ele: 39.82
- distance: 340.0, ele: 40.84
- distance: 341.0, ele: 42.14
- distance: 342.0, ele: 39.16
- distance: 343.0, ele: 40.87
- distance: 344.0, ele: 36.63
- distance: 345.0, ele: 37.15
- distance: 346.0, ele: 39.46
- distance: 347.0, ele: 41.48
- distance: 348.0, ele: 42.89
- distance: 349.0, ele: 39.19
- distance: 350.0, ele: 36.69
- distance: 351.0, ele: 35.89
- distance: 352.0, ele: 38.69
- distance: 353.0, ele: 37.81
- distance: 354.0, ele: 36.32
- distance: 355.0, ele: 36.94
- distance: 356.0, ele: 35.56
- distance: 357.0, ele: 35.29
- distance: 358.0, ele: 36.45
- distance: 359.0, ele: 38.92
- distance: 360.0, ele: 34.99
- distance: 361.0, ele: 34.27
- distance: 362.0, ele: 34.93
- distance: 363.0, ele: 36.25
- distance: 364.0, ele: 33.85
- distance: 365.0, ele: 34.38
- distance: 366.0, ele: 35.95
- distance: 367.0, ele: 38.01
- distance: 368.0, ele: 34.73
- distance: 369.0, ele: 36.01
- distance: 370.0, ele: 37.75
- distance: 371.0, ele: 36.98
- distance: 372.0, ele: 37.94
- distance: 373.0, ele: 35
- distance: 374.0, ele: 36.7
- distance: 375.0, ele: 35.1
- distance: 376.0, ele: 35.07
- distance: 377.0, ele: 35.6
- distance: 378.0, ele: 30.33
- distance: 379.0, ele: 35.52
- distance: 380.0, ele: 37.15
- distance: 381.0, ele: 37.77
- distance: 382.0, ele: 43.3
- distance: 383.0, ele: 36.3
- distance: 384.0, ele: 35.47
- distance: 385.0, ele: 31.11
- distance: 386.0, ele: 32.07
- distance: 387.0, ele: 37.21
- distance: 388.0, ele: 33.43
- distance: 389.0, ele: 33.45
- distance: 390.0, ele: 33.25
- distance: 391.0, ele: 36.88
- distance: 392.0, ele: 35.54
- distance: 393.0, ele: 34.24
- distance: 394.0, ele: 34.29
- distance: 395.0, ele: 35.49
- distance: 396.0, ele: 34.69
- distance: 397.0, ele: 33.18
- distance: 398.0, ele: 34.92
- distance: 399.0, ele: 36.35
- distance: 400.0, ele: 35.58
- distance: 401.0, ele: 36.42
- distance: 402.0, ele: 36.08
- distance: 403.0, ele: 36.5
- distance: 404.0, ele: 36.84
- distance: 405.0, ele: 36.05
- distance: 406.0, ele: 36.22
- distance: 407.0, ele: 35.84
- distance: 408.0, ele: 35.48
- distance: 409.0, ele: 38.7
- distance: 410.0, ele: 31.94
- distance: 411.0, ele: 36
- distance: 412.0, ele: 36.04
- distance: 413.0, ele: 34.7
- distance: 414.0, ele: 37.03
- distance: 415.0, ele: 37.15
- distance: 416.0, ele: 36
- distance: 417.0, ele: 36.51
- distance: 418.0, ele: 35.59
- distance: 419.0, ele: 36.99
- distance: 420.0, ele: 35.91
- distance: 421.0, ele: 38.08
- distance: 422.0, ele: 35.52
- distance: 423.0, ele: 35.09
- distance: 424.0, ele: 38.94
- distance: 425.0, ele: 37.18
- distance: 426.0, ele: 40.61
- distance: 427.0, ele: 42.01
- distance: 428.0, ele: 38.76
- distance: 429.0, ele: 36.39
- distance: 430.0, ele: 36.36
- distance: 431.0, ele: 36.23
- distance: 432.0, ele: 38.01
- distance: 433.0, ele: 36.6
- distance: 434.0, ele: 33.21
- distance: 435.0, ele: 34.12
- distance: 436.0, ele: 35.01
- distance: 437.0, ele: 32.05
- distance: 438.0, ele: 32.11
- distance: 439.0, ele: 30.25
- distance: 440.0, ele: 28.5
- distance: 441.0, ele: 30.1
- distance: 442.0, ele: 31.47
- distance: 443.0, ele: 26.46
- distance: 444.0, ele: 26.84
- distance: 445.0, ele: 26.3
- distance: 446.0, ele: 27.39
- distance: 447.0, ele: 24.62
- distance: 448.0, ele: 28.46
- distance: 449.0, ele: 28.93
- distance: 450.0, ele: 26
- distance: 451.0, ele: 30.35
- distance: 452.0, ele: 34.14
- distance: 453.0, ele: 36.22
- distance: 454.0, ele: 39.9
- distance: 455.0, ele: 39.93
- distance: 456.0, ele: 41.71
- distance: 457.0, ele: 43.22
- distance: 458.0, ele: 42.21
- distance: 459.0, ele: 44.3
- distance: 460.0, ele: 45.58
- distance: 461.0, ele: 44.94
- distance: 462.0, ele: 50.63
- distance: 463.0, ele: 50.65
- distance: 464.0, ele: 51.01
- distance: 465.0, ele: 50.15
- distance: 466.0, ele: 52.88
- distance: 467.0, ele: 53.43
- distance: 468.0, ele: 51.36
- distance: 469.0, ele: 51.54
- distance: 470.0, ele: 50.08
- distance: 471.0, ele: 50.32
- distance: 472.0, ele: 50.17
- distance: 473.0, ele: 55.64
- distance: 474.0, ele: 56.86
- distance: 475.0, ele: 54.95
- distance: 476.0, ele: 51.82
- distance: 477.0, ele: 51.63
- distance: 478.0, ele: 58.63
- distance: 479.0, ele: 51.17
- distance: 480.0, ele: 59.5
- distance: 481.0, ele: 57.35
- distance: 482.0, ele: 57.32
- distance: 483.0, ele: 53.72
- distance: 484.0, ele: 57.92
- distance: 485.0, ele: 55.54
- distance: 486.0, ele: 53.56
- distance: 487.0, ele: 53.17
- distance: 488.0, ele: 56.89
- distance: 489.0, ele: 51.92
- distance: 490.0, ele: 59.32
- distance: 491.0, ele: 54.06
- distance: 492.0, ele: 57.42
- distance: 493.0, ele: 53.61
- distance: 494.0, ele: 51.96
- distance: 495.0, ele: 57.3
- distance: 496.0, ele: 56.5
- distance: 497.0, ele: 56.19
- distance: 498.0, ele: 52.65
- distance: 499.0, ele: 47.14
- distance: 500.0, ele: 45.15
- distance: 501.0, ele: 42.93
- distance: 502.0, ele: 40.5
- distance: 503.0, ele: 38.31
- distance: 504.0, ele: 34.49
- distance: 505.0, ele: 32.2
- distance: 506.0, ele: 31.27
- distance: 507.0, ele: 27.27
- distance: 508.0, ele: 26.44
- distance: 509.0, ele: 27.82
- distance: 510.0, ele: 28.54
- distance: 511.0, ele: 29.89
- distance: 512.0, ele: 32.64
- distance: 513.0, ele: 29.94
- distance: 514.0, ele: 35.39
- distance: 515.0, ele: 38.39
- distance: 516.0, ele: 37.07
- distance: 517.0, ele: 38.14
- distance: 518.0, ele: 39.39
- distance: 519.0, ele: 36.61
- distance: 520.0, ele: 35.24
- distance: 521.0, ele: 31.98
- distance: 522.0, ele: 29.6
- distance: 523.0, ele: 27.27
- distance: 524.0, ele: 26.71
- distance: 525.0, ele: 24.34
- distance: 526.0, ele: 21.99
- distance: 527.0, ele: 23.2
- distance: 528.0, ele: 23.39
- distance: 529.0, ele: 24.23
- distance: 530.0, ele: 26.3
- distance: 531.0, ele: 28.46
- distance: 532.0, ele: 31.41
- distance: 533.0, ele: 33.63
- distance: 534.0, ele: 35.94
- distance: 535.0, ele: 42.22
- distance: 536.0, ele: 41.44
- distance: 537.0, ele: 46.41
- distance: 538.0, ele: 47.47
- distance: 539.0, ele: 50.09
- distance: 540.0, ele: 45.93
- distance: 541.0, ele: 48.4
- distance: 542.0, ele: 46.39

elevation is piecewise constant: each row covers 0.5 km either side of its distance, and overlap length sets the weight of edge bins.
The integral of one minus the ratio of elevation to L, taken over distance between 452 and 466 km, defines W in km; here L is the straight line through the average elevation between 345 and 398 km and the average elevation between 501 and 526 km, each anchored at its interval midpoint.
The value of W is -4.44 km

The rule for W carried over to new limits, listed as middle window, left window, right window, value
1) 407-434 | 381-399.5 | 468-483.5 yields 3.2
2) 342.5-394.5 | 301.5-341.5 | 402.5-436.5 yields 3.3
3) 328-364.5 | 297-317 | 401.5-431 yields 1.9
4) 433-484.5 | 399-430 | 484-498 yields 5.8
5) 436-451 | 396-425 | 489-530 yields 3.2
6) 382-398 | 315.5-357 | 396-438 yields 1.1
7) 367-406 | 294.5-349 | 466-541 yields 5.7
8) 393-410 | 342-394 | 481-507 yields 1.8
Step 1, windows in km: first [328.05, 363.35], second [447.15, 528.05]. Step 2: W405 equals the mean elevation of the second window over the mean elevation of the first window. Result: 1.12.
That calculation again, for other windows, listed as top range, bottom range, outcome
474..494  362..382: 1.53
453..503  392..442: 1.44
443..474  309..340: 1.03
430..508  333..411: 1.20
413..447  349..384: 0.95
